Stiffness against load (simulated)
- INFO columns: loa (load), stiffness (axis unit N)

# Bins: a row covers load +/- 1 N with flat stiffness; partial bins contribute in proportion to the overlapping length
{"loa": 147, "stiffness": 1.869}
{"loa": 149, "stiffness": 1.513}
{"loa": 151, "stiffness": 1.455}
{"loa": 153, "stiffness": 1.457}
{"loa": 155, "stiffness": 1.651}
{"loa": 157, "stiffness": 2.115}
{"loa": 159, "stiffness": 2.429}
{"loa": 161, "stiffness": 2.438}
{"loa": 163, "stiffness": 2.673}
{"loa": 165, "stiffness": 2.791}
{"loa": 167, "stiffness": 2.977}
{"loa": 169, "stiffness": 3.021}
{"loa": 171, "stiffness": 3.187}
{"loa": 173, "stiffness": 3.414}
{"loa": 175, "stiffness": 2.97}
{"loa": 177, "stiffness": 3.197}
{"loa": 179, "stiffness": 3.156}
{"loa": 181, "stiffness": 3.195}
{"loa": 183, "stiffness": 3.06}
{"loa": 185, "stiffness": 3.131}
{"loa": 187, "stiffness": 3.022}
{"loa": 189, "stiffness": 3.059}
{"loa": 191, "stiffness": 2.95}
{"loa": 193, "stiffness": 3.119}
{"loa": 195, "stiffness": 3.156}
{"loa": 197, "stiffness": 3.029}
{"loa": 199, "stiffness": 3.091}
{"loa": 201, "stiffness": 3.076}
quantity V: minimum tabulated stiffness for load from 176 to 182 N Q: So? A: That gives 3.156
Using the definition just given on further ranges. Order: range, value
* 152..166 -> 1.457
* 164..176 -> 2.791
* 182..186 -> 3.06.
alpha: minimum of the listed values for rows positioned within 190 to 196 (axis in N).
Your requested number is 2.95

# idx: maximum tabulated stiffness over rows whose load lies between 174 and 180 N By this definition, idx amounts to 3.197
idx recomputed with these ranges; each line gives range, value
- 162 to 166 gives 2.791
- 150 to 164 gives 2.673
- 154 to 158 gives 2.115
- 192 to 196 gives 3.156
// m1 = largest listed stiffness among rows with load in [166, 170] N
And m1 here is 3.021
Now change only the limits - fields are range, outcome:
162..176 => 3.414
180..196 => 3.195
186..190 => 3.059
